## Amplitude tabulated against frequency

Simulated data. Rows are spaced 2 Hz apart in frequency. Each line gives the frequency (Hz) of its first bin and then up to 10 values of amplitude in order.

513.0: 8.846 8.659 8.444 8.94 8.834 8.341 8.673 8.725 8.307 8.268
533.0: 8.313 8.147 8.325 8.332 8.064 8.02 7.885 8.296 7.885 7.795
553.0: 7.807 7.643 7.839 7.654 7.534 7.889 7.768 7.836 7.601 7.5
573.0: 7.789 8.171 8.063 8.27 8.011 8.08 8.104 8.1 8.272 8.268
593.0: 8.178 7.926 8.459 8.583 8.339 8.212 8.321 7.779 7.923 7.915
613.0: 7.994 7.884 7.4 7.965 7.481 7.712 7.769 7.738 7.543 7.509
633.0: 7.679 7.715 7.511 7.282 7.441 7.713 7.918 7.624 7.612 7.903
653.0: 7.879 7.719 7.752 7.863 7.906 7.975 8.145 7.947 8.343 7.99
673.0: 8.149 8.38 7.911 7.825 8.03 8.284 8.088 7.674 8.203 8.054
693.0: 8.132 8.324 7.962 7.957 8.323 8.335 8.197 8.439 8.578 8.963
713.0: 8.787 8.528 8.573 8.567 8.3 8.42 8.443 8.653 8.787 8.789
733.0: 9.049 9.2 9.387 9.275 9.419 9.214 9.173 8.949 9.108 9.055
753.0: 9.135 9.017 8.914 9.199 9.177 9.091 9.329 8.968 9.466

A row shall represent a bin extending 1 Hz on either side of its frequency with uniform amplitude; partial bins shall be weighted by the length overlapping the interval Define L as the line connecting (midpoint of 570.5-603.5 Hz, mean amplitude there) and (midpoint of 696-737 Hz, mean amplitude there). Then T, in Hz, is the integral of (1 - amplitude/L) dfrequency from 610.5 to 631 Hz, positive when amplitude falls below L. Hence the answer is 1.31 Hz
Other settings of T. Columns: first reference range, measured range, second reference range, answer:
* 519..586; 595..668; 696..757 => 4.7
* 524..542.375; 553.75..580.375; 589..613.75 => 1.4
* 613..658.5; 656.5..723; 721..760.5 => 1.2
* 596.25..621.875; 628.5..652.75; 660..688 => 1.2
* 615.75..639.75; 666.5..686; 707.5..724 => 0.1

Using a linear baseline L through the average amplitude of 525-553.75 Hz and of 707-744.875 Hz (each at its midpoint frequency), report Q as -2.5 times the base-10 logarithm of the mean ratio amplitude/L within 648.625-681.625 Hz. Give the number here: 0.085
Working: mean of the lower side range 8.18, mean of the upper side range 8.83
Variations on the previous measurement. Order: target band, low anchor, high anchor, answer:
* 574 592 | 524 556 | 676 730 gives 0.006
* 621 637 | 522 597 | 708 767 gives 0.102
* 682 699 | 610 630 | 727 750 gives 0.061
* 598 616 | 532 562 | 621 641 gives -0.056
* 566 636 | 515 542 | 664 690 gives 0.043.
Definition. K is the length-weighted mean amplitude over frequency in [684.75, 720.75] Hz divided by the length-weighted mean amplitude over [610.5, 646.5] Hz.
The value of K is 1.08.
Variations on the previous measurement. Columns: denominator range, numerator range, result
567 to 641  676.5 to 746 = 1.08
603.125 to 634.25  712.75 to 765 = 1.15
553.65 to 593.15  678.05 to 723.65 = 1.05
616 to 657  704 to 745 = 1.15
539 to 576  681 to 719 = 1.06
